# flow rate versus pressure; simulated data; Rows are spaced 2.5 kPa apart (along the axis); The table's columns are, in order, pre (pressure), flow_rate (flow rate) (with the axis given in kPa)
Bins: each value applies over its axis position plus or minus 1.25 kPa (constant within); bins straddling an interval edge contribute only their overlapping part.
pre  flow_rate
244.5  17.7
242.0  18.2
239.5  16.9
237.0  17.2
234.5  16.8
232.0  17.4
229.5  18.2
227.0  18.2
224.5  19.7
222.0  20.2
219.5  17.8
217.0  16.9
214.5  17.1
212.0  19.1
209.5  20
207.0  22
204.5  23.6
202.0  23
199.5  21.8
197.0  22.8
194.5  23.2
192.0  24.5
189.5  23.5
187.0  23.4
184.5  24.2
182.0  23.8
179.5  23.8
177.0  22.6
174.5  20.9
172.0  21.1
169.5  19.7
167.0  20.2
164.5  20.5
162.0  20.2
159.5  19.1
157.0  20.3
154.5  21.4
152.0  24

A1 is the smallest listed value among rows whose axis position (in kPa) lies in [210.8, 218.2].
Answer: 16.9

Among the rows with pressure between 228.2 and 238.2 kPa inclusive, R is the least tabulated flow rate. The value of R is 16.8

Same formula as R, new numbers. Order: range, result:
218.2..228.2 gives 17.8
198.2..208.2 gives 21.8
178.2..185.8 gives 23.8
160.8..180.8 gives 19.7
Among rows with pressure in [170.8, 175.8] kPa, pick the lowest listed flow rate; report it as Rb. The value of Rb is 20.9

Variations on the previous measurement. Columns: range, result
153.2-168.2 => 19.1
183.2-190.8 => 23.4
